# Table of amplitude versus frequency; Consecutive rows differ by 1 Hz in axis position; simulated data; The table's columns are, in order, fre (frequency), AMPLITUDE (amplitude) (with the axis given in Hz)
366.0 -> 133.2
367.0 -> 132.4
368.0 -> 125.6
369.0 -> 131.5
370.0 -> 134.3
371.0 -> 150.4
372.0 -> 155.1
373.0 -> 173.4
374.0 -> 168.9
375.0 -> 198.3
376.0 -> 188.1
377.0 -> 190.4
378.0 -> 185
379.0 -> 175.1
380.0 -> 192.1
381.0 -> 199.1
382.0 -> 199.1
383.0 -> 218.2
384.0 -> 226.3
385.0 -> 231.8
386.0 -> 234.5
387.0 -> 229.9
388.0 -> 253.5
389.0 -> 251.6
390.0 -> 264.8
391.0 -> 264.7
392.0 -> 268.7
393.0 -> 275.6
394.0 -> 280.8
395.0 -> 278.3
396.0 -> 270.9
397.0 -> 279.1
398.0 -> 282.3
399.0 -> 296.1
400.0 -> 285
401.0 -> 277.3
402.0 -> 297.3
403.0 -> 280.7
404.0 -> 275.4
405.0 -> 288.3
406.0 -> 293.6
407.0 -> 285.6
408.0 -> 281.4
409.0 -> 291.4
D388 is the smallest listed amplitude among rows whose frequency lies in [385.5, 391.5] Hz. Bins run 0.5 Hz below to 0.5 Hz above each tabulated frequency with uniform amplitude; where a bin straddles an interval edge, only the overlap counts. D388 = 229.9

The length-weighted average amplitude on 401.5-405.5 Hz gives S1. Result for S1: 285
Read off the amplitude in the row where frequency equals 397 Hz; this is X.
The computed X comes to 279.1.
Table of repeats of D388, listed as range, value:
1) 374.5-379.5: 175.1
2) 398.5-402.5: 277.3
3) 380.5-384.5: 199.1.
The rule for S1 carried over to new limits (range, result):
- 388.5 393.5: 265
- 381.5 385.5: 219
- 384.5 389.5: 240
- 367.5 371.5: 135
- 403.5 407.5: 286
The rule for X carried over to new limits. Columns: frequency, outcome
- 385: 231.8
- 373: 173.4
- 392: 268.7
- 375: 198.3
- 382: 199.1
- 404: 275.4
